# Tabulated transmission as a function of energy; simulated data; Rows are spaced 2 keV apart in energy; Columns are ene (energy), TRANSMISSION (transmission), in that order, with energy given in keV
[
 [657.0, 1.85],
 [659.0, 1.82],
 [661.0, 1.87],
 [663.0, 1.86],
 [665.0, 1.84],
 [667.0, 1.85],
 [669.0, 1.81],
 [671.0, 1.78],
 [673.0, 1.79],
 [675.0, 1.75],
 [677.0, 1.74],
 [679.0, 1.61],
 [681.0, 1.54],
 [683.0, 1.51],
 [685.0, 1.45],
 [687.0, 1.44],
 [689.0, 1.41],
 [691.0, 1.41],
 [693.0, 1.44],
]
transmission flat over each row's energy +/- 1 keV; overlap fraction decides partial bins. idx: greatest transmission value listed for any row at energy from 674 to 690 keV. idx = 1.75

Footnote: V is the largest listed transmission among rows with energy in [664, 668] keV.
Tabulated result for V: 1.85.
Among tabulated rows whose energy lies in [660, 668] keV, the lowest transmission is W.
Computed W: 1.84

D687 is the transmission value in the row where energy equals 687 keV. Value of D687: 1.44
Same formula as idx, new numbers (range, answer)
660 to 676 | 1.87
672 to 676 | 1.79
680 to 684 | 1.54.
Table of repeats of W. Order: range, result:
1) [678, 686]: 1.45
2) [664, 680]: 1.61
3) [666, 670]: 1.81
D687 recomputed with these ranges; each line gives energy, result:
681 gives 1.54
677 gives 1.74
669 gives 1.81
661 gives 1.87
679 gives 1.61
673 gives 1.79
